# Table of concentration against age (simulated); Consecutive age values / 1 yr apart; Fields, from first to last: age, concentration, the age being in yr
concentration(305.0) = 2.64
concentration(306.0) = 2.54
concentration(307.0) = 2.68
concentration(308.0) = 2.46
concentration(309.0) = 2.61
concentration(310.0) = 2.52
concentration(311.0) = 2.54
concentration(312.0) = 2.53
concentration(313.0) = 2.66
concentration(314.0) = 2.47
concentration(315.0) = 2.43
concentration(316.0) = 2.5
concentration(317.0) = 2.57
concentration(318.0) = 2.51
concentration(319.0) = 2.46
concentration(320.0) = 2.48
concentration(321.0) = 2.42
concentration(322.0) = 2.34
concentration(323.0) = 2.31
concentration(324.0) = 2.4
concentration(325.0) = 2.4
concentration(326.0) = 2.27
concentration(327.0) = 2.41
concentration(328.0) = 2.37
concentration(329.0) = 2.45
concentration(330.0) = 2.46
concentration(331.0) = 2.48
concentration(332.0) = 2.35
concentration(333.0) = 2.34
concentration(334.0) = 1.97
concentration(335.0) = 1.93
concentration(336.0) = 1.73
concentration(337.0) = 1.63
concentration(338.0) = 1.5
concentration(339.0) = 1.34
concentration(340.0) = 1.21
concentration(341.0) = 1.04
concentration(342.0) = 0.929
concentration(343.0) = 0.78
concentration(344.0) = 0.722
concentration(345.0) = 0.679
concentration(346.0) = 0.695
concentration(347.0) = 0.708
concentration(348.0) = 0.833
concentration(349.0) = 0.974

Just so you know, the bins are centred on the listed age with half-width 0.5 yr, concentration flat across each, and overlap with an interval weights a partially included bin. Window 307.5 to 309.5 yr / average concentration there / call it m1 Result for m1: 2.54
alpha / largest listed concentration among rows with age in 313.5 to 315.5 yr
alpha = 2.47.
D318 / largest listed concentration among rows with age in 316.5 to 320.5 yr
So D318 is 2.57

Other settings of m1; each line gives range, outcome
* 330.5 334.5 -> 2.29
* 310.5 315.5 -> 2.53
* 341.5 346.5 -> 0.761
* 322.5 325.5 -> 2.37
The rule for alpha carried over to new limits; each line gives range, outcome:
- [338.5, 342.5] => 1.34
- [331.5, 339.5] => 2.35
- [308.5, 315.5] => 2.66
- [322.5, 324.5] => 2.4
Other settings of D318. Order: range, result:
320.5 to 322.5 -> 2.42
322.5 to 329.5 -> 2.45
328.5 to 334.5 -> 2.48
